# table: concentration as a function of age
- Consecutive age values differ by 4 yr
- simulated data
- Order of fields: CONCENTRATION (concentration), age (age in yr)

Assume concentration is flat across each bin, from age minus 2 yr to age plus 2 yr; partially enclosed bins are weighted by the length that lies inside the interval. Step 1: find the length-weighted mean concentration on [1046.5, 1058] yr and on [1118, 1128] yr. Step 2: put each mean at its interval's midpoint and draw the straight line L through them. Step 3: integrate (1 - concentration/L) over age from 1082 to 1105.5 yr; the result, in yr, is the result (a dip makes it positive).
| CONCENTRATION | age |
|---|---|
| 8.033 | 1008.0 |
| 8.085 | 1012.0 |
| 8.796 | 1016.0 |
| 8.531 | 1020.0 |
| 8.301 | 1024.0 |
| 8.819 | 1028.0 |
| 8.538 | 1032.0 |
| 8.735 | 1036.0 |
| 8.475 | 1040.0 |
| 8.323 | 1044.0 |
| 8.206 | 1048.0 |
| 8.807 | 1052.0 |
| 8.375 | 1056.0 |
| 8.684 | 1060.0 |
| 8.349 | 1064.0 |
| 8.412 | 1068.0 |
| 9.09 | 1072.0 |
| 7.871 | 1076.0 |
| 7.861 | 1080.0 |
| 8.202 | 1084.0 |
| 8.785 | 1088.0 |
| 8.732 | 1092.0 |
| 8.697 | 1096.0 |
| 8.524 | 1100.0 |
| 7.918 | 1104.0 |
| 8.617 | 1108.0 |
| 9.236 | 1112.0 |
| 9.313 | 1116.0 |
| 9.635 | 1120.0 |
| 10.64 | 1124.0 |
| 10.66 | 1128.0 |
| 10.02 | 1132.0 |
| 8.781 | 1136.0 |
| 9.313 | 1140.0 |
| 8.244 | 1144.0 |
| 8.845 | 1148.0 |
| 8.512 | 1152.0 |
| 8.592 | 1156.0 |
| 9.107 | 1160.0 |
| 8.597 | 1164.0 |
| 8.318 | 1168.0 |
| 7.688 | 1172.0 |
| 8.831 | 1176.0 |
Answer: 2.5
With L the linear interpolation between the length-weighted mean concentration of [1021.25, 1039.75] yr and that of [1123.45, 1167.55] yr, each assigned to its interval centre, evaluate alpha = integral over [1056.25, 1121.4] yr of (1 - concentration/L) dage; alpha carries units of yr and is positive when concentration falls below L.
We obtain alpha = 1.9 yr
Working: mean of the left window 8.58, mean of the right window 9.13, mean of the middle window 8.6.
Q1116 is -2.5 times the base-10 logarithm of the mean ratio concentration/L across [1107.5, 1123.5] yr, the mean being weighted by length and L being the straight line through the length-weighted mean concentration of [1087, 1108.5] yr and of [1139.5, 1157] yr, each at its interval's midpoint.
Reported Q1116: -0.10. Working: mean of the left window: 8.53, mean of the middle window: 9.39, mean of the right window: 8.66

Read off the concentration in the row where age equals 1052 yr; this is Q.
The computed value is 8.807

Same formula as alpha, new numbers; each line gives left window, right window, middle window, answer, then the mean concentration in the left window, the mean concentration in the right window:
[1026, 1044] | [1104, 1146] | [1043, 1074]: 0.9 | 8.61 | 9.37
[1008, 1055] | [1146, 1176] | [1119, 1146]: -3.4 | 8.49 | 8.54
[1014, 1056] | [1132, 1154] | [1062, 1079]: 0.5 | 8.54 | 8.86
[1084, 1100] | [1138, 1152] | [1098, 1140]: -3.0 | 8.64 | 8.76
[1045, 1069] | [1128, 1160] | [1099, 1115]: 0.3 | 8.47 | 9.02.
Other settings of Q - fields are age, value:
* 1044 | 8.323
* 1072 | 9.09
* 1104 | 7.918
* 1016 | 8.796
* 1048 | 8.206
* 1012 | 8.085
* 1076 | 7.871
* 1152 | 8.512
